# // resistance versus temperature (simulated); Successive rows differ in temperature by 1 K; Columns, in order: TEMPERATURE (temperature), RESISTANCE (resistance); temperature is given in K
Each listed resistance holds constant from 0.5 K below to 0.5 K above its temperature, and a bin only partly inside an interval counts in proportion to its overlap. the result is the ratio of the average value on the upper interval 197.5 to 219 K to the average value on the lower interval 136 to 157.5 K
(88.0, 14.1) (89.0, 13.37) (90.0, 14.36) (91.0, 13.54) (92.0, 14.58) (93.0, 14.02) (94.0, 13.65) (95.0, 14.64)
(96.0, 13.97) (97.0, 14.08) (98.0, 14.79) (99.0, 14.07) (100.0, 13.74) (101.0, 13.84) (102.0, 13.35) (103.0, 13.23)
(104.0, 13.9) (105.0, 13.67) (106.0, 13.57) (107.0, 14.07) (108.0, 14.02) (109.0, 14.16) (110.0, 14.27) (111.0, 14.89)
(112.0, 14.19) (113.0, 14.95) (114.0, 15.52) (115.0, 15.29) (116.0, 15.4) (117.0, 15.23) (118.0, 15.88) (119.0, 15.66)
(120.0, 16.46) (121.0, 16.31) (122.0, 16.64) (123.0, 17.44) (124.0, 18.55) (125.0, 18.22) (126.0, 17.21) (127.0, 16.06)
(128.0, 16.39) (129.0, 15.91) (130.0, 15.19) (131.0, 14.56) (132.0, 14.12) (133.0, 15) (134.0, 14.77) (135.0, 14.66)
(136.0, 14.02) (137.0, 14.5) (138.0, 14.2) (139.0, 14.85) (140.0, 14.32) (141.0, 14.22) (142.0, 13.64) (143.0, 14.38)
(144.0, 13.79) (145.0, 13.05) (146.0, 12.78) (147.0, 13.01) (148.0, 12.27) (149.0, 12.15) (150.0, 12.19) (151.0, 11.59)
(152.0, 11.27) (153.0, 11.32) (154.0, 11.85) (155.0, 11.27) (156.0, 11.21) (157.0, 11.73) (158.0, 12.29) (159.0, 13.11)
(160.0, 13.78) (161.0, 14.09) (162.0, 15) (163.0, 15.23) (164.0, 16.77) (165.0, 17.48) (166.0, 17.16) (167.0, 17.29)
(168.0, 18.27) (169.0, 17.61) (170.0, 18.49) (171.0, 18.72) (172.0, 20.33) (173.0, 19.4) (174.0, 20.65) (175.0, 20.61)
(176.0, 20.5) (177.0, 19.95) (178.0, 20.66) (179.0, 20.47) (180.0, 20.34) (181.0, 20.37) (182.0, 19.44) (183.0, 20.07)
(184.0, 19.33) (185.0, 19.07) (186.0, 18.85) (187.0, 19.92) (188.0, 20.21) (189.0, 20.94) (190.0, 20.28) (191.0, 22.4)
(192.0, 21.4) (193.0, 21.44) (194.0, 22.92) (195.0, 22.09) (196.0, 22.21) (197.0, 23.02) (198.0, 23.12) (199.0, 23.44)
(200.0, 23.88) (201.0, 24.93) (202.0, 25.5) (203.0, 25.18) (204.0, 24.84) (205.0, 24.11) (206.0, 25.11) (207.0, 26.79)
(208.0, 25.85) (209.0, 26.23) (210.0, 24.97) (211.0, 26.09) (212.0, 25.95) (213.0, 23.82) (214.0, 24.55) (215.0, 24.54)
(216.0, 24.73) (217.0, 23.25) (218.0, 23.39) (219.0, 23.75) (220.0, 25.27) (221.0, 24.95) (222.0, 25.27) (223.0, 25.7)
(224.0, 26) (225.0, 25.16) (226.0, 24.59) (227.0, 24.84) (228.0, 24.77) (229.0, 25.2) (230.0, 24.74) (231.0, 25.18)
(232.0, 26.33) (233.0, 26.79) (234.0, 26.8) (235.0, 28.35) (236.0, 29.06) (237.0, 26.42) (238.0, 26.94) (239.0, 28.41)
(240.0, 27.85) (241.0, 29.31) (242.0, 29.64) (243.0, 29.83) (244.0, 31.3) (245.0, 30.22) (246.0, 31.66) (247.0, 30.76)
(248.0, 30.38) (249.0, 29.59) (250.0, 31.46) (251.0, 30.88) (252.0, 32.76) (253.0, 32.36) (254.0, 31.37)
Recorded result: 1.92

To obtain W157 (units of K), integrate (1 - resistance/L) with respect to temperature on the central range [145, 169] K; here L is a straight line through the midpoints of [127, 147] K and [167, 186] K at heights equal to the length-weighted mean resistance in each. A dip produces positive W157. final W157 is 4.82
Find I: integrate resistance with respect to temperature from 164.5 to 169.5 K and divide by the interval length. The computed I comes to 17.6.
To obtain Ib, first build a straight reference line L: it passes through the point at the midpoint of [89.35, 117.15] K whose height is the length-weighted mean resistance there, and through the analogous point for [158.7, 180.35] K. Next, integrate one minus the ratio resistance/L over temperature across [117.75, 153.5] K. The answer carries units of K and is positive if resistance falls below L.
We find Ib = 3.1 K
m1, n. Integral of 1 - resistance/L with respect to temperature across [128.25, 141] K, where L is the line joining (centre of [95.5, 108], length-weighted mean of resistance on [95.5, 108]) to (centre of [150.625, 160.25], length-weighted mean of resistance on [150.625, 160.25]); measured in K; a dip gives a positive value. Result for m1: -2.0 K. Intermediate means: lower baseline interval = 13.9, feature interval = 14.7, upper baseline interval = 11.9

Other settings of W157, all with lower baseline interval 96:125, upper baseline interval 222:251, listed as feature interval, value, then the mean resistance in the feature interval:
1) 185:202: 1.1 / 22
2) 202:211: -0.3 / 25.4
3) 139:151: 3.4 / 13.3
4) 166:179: 1.2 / 19.3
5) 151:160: 3.5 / 11.9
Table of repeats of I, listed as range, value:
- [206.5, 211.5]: 26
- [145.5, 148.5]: 12.7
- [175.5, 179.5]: 20.4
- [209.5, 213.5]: 25.2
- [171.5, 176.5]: 20.3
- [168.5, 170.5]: 18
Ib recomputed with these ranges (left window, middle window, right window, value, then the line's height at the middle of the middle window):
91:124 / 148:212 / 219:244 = 7.64 K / 21.7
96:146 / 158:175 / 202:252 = 2.52 K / 20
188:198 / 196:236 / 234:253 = 0.43 K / 25.4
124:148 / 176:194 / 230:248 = 0.76 K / 21.3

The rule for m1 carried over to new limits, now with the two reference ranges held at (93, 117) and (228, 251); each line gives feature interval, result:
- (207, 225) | 0.6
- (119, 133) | 0.1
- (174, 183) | 0.7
